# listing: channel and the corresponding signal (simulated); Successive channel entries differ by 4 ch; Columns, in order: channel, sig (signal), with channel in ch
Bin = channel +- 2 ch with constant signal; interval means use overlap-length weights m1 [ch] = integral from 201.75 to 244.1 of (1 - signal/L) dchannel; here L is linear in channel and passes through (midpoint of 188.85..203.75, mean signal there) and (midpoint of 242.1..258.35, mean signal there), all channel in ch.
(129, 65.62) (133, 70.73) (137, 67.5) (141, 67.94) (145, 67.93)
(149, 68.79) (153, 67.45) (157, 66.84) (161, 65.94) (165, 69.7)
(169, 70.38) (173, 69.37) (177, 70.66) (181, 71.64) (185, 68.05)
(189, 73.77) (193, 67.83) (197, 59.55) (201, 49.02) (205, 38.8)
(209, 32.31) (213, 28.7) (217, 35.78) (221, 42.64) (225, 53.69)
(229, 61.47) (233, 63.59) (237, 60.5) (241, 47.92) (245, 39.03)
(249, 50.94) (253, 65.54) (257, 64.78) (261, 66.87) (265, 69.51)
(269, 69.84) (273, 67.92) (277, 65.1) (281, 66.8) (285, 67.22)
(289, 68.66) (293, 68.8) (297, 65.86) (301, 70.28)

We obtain 7.81 ch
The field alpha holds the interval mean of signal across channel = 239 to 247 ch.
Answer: 43.5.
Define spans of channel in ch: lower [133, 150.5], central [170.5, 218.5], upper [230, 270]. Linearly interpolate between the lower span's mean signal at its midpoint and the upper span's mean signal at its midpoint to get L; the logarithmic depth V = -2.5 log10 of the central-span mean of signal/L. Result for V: 0.15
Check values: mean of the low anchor 68.3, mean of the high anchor 59.6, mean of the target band 55.8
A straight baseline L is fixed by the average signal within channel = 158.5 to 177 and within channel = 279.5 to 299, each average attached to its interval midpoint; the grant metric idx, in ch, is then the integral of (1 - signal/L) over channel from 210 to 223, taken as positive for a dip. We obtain 6.26 ch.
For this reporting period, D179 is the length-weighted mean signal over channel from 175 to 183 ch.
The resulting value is 71.2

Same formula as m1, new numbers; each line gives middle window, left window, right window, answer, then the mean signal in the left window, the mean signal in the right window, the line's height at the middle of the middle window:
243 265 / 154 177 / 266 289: 3.0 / 68.6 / 67.6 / 67.8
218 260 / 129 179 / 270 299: 8.0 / 68.5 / 67.3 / 67.7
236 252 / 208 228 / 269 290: 0.5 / 40.1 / 67.3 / 51.6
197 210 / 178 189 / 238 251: 4.0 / 70.6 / 47.1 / 62.9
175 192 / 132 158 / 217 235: -2.7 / 68.1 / 53.2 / 61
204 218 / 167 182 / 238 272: 6.9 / 70.4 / 59.6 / 65.5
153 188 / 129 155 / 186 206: -3.2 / 68.2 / 59.3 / 63.5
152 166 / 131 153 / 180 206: -0.2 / 68.5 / 61.7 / 66.2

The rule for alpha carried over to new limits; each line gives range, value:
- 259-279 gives 67.8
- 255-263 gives 65.8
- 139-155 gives 68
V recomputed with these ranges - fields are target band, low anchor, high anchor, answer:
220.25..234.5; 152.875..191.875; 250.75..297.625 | 0.21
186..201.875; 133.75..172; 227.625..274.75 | 0.02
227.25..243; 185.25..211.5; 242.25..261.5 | -0.05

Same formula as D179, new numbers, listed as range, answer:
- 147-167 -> 67.7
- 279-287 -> 67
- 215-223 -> 39.2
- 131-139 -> 69.1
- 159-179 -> 69.2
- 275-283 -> 65.9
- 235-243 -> 54.2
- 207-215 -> 30.5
